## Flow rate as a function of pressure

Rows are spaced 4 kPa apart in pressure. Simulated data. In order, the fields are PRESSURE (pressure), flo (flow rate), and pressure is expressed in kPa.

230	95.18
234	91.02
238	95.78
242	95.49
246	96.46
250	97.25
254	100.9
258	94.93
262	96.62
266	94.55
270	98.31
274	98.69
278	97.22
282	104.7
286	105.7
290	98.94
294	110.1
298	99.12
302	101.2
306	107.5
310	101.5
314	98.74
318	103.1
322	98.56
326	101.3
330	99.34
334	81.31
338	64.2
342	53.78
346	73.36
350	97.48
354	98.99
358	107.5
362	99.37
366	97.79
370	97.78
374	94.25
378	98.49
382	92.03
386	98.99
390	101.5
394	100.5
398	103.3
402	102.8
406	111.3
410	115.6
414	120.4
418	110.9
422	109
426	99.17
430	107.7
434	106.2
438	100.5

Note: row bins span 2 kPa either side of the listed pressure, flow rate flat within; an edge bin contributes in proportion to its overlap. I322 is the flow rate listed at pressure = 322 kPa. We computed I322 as 98.56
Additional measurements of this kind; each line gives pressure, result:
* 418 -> 110.9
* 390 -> 101.5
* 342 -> 53.78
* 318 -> 103.1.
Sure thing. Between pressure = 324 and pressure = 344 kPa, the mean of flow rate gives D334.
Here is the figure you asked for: 80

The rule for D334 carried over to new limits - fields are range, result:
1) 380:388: 95.5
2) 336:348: 63.8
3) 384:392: 100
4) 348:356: 98.2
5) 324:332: 100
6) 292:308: 104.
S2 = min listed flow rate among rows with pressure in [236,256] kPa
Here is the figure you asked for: 95.49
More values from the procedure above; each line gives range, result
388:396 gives 100.5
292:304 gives 99.12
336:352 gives 53.78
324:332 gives 99.34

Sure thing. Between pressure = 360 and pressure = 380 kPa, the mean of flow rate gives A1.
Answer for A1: 97.5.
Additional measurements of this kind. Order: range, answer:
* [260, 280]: 97.1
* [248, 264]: 97.4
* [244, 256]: 98.2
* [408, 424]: 114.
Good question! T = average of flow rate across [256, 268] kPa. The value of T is 95.4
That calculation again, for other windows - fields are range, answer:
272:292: 101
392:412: 107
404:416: 116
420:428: 104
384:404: 101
